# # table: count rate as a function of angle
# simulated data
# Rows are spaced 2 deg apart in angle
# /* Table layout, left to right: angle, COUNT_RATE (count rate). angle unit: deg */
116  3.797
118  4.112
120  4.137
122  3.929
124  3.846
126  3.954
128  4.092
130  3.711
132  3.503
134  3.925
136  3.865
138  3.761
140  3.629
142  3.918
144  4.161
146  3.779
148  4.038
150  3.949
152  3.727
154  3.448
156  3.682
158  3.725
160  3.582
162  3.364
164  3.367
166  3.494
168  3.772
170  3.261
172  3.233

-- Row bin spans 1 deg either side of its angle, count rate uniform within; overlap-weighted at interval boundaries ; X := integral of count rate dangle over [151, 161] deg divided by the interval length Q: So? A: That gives 3.63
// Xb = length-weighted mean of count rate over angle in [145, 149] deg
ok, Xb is 3.91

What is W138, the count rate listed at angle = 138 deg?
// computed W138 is 3.761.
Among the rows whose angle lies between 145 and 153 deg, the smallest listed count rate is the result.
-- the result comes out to 3.727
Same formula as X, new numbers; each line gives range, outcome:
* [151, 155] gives 3.59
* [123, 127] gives 3.9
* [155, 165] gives 3.54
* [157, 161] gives 3.65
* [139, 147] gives 3.87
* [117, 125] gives 4.01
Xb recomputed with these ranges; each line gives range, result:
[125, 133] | 3.81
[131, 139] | 3.76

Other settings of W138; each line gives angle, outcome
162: 3.364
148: 4.038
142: 3.918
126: 3.954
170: 3.261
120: 4.137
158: 3.725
